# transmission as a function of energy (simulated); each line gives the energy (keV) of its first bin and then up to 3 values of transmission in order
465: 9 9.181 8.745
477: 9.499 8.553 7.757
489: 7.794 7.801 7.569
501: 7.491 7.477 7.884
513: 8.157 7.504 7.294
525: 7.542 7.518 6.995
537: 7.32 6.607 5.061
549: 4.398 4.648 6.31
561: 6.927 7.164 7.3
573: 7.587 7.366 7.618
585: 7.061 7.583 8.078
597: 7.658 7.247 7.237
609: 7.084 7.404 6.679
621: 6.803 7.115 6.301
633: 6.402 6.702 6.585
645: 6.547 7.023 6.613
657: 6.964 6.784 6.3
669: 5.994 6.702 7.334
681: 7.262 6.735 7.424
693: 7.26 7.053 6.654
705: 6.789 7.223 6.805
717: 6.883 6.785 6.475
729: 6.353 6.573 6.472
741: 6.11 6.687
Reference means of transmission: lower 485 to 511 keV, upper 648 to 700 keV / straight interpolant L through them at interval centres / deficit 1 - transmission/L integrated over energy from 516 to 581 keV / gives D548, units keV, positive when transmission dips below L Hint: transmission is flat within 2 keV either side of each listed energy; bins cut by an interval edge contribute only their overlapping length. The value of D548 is 6.18 keV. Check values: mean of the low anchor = 7.68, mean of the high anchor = 6.87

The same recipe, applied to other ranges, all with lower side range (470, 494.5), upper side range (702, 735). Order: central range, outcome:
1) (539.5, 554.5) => 5.3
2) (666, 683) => 0.6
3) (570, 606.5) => 0.8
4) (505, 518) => 0.6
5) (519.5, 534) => 1.3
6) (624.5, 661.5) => 3.0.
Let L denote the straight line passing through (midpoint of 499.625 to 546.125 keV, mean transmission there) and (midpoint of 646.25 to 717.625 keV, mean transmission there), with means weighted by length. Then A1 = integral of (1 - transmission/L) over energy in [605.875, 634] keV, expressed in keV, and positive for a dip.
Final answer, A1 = 0.7 keV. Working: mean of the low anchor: 7.28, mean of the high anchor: 6.87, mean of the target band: 6.86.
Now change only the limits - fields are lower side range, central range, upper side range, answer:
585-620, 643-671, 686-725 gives 2.1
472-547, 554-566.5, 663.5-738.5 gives 1.3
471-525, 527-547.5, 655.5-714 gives 2.9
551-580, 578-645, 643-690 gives -2.9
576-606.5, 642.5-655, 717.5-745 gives 0.6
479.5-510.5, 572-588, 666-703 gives 0.0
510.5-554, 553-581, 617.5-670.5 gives -1.2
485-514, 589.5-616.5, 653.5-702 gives -0.7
